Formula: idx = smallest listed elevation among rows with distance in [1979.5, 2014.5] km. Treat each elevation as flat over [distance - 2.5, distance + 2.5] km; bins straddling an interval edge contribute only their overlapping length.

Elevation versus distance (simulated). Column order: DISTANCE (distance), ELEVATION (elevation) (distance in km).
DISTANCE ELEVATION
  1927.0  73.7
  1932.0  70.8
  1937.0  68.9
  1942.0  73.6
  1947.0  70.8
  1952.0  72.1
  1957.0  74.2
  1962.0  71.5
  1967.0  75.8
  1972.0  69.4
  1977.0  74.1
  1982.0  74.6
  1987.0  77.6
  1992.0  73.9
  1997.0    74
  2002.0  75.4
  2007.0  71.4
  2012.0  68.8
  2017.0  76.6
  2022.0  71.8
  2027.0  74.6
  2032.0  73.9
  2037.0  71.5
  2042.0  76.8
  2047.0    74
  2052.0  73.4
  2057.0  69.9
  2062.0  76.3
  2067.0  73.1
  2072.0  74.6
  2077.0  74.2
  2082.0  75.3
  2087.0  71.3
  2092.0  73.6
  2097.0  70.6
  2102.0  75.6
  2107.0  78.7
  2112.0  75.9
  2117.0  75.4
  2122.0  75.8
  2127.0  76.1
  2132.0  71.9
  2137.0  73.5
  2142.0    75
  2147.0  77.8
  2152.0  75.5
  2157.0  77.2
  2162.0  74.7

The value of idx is 68.8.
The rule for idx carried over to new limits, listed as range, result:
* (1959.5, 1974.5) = 69.4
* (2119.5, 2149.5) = 71.9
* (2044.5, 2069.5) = 69.9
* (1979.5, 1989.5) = 74.6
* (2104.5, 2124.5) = 75.4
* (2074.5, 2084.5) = 74.2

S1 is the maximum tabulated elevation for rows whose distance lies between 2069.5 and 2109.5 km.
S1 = 78.7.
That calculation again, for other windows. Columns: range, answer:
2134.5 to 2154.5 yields 77.8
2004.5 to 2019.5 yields 76.6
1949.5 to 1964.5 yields 74.2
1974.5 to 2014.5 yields 77.6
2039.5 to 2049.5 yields 76.8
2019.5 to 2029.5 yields 74.6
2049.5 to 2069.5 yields 76.3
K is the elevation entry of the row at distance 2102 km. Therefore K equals 75.6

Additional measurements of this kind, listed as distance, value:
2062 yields 76.3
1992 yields 73.9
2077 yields 74.2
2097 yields 70.6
